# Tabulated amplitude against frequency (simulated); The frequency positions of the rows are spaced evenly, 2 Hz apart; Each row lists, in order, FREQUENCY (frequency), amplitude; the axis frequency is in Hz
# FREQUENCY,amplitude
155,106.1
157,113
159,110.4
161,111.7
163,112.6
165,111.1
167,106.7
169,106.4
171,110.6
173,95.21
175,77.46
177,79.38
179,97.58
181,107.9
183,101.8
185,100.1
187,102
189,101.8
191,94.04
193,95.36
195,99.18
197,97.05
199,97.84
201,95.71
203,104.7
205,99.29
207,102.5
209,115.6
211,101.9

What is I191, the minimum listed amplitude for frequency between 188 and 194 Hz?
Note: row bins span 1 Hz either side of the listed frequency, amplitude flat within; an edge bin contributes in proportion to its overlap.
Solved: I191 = 94.04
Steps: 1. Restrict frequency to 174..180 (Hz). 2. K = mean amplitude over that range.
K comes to 84.8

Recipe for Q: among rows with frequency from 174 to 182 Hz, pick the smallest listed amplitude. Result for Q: 77.46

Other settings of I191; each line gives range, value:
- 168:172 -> 106.4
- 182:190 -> 100.1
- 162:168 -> 106.7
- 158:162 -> 110.4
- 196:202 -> 95.71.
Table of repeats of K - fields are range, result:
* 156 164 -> 112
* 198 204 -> 99.4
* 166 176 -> 99.3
